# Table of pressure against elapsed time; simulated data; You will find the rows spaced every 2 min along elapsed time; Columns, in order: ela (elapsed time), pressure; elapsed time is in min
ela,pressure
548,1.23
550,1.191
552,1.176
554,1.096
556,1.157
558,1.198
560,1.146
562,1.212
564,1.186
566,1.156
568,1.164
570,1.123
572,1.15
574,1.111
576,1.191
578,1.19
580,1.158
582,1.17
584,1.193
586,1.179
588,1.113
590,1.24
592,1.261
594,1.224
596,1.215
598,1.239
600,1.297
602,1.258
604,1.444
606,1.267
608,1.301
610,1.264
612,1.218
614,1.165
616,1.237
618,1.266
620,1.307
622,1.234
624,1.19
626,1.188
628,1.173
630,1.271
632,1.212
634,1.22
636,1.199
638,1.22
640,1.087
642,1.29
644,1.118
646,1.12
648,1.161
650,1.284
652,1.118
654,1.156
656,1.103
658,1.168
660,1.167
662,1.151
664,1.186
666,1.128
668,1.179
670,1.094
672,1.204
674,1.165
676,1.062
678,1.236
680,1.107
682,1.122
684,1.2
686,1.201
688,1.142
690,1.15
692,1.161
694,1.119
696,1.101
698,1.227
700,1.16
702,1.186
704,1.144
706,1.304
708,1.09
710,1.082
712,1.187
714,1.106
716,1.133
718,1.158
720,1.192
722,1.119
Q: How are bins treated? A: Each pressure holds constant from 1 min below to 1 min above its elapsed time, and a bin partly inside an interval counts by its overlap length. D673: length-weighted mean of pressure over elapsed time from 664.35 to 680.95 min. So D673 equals 1.15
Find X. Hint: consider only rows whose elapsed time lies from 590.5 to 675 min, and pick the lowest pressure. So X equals 1.087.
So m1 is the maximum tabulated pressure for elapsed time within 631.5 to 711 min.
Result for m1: 1.304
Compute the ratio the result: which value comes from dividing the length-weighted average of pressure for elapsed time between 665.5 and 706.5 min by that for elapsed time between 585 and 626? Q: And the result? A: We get 0.9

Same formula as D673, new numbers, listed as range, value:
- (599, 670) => 1.21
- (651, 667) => 1.15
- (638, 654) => 1.17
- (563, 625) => 1.22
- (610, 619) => 1.23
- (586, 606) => 1.25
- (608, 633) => 1.23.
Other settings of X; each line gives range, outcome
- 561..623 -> 1.111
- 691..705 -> 1.101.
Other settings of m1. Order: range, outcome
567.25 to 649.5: 1.444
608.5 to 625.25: 1.307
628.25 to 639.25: 1.271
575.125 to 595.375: 1.261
